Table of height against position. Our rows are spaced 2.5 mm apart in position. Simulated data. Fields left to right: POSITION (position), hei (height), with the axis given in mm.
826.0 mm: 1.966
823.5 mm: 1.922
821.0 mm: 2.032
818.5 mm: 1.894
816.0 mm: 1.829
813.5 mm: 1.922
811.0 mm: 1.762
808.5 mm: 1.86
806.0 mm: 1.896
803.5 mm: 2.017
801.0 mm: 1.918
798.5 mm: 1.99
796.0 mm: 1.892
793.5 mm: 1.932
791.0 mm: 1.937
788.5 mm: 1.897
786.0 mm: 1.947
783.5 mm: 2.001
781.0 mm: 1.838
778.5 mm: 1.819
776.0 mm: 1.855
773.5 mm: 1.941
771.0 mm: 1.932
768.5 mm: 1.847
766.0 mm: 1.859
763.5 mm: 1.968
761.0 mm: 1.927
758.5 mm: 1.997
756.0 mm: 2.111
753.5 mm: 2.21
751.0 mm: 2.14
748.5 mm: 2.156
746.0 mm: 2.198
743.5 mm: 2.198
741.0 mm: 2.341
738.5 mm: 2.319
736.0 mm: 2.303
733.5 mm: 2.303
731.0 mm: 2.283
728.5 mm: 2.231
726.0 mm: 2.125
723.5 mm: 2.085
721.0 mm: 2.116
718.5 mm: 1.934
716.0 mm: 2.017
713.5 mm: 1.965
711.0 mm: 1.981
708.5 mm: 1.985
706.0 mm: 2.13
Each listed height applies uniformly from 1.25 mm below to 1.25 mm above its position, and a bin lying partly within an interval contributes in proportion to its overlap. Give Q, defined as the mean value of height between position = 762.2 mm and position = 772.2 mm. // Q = 1.9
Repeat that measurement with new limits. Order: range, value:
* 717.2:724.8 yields 2.05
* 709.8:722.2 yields 2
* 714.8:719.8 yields 1.98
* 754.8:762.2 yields 2.01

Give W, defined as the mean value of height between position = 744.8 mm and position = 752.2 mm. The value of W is 2.16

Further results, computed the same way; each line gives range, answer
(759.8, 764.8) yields 1.95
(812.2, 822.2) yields 1.92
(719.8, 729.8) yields 2.14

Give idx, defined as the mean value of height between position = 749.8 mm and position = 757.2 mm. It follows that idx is 2.15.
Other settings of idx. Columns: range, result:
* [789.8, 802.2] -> 1.93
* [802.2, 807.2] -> 1.96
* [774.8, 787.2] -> 1.89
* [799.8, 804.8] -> 1.97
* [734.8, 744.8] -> 2.29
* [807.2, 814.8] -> 1.85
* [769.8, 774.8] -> 1.94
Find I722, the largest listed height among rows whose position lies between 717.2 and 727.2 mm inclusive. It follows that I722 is 2.125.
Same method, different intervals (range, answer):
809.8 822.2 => 2.032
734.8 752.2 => 2.341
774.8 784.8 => 2.001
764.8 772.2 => 1.932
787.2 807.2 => 2.017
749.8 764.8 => 2.21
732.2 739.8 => 2.319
